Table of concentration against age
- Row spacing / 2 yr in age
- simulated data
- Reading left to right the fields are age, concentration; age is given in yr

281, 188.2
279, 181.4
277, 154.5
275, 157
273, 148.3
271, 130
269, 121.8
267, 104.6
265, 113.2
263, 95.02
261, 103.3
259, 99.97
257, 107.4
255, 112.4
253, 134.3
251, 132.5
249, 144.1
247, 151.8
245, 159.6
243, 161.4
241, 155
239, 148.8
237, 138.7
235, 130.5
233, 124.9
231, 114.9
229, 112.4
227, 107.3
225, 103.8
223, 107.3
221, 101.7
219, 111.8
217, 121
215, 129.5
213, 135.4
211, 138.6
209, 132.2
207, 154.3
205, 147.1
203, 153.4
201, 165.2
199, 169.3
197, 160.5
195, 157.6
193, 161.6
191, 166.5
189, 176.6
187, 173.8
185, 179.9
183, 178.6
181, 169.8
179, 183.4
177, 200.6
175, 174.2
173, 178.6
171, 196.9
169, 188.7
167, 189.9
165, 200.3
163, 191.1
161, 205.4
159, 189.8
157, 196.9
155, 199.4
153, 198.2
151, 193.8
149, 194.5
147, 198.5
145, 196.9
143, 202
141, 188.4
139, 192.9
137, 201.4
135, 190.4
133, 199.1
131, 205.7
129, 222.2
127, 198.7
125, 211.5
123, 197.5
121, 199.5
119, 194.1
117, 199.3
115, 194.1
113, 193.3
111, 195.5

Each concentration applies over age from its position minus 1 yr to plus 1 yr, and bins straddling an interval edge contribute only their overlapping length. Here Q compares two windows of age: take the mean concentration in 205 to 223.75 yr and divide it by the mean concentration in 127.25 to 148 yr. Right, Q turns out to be 0.64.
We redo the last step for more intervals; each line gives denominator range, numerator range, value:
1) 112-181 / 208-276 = 0.64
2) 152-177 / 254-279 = 0.64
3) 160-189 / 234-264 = 0.71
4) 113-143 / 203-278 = 0.64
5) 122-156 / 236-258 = 0.70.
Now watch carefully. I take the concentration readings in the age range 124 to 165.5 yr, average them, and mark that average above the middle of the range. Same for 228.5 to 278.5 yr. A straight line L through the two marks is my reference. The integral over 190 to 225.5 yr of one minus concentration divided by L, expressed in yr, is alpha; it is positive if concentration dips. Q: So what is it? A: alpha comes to 4.4 yr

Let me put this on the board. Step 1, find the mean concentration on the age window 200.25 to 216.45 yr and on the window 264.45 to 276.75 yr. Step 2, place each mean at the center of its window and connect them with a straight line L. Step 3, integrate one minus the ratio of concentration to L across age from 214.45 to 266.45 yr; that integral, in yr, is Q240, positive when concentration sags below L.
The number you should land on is 5.1 yr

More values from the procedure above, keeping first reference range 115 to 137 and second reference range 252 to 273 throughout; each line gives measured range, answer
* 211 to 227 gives 2.9 yr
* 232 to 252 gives -2.8 yr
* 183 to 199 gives -0.9 yr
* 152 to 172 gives -1.9 yr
